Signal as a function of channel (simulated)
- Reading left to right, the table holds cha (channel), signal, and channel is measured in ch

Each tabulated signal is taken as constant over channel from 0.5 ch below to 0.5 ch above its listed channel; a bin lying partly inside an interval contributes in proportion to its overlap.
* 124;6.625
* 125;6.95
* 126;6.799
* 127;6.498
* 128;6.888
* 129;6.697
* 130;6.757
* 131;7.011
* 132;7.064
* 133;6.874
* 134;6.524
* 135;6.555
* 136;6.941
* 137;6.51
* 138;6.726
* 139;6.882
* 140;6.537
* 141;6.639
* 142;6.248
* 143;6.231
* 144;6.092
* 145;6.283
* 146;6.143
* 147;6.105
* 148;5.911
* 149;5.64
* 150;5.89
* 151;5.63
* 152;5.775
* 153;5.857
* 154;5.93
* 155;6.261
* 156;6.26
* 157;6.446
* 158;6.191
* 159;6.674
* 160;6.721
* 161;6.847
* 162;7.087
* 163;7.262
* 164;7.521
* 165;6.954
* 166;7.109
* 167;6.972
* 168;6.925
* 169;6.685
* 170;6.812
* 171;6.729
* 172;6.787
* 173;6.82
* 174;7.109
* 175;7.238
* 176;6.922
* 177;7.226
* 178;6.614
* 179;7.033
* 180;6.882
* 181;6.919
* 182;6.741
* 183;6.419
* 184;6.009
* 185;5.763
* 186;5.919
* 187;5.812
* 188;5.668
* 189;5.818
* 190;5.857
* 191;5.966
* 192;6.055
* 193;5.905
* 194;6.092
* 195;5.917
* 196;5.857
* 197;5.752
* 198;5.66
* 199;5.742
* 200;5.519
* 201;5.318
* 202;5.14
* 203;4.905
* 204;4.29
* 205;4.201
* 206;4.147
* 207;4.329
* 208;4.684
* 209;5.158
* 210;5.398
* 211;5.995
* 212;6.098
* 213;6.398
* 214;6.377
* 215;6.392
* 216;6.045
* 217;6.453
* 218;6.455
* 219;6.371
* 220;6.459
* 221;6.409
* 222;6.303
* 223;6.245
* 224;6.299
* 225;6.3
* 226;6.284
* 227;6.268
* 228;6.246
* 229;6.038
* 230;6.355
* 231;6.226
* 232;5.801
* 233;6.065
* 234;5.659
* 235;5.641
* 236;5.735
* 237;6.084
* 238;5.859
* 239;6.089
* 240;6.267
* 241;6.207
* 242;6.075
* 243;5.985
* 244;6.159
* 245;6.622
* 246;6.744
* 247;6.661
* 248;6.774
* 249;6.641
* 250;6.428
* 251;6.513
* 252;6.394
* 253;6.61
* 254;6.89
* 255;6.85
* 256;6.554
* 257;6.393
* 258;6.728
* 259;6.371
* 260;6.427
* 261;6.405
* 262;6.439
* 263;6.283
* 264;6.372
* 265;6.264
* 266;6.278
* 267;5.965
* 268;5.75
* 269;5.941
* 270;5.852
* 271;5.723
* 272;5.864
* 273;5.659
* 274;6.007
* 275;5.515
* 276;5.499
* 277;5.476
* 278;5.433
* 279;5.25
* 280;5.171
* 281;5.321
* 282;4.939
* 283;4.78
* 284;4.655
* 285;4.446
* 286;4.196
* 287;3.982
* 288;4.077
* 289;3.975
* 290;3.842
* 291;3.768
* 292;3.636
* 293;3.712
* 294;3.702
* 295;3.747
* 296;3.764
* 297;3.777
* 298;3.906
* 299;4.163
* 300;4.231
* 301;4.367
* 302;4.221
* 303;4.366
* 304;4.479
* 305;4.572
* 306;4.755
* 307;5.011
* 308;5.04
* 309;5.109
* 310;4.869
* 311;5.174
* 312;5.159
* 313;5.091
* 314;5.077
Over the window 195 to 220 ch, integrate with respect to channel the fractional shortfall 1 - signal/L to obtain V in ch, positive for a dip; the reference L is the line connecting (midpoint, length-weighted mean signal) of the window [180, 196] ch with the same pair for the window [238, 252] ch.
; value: 2.5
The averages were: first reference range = 6.08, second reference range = 6.38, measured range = 5.55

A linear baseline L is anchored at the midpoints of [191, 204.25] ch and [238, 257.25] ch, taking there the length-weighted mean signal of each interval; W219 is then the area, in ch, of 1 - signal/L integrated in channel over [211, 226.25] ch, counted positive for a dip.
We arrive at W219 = -0.94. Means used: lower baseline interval 5.59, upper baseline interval 6.45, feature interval 6.32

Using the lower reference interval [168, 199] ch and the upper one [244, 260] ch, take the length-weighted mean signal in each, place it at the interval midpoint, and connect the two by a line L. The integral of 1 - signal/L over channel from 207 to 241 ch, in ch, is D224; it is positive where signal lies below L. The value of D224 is 2.3 ch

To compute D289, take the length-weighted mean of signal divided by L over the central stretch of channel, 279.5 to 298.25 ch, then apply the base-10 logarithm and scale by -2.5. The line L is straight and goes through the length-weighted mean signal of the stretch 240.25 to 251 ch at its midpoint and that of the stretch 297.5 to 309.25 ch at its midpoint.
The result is 0.19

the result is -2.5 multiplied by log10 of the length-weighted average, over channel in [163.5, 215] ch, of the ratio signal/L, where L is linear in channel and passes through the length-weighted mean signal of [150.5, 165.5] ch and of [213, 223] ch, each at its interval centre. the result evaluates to 0.06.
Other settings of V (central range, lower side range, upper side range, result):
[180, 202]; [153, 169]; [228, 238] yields 1.59 ch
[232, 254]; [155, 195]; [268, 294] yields -3.04 ch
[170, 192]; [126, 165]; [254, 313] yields -1.24 ch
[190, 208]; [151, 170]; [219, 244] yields 2.88 ch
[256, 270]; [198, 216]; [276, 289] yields -3.77 ch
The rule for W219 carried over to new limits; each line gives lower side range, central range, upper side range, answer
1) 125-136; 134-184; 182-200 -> -1.7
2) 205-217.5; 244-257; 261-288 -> -2.6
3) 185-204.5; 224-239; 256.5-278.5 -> -0.5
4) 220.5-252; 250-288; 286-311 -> -4.4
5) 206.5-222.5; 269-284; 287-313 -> -2.2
